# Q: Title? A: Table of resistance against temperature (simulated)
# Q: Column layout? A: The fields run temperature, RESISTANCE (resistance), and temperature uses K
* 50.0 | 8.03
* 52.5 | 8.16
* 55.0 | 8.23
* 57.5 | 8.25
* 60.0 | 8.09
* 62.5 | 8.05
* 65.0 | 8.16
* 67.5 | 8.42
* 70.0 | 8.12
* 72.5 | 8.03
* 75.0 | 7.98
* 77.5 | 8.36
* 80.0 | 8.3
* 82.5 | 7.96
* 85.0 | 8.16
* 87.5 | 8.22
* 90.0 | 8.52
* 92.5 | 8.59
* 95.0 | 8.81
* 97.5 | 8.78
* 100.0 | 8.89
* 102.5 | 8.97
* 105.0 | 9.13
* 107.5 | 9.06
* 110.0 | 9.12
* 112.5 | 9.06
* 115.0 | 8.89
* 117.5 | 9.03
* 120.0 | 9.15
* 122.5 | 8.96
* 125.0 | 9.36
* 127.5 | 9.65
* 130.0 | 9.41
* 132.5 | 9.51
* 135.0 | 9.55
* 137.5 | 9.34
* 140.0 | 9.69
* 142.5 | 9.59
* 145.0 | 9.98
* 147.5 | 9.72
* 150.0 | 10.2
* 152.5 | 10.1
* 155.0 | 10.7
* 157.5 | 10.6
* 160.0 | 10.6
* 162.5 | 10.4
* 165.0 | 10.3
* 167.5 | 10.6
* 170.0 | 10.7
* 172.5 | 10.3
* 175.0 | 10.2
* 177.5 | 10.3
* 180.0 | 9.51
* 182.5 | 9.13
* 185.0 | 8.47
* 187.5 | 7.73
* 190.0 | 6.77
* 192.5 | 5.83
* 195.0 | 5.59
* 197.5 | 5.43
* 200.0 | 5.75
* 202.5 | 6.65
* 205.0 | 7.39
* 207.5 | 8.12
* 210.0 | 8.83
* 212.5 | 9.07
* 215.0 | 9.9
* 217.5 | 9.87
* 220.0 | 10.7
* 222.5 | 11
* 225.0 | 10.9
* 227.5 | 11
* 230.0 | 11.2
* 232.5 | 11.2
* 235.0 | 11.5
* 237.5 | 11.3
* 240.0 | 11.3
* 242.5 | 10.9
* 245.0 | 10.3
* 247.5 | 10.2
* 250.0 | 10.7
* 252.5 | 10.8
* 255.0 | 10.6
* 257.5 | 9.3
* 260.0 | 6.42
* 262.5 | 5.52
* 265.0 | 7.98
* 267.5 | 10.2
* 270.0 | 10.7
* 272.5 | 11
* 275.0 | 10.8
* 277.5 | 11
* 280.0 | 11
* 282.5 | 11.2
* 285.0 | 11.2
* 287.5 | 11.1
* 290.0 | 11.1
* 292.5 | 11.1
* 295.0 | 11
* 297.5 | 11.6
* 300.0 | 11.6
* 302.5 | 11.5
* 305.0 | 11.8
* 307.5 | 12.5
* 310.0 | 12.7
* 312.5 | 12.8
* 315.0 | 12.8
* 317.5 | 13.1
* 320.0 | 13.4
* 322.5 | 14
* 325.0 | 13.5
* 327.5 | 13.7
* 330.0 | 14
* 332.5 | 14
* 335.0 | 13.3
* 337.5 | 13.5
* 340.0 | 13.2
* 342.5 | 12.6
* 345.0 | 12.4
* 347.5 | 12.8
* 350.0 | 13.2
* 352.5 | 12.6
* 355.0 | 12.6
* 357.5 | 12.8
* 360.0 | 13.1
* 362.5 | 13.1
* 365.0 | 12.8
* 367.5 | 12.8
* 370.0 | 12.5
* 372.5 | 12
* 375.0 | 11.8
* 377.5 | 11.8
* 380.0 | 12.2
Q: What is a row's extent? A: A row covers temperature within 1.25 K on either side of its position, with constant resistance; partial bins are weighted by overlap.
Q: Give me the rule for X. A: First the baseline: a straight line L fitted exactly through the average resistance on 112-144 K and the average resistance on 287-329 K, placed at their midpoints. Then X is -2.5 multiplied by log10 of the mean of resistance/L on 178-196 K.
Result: 0.31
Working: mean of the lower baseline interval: 9.33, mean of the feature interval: 7.72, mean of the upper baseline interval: 12.3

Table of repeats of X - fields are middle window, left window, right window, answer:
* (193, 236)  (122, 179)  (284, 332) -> 0.22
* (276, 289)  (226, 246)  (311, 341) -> 0.11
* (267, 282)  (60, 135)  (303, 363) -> 0.11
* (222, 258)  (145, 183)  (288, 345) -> 0.06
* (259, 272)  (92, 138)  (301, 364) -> 0.38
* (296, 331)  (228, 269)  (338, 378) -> -0.11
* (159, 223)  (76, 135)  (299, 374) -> 0.18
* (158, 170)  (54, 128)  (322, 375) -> -0.07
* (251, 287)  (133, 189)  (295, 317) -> 0.17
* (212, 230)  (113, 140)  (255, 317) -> -0.03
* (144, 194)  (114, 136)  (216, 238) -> 0.04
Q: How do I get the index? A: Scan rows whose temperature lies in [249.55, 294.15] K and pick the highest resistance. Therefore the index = 11.2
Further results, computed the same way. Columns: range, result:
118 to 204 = 10.7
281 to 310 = 12.7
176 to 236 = 11.5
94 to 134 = 9.65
